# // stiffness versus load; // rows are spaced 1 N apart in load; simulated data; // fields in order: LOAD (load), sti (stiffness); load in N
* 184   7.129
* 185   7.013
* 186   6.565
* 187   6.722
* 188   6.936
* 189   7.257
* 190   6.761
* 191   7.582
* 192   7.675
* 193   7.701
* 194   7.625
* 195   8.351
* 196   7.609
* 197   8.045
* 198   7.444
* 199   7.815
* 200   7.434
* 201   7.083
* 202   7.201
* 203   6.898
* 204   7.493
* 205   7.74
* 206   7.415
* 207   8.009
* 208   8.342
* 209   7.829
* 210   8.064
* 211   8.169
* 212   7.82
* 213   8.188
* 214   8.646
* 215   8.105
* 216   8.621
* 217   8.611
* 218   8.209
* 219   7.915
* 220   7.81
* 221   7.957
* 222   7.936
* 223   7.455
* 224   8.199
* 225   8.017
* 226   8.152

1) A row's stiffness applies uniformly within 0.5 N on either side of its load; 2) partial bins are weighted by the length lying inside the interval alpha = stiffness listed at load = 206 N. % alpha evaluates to 7.415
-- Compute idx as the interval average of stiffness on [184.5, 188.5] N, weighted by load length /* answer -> 6.81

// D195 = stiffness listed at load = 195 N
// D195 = 8.351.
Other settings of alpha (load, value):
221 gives 7.957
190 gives 6.761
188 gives 6.936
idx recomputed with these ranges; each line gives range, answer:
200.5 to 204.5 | 7.17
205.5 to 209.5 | 7.9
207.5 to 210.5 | 8.08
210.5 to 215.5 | 8.19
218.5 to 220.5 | 7.86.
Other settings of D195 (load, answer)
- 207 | 8.009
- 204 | 7.493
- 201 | 7.083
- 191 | 7.582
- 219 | 7.915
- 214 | 8.646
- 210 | 8.064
